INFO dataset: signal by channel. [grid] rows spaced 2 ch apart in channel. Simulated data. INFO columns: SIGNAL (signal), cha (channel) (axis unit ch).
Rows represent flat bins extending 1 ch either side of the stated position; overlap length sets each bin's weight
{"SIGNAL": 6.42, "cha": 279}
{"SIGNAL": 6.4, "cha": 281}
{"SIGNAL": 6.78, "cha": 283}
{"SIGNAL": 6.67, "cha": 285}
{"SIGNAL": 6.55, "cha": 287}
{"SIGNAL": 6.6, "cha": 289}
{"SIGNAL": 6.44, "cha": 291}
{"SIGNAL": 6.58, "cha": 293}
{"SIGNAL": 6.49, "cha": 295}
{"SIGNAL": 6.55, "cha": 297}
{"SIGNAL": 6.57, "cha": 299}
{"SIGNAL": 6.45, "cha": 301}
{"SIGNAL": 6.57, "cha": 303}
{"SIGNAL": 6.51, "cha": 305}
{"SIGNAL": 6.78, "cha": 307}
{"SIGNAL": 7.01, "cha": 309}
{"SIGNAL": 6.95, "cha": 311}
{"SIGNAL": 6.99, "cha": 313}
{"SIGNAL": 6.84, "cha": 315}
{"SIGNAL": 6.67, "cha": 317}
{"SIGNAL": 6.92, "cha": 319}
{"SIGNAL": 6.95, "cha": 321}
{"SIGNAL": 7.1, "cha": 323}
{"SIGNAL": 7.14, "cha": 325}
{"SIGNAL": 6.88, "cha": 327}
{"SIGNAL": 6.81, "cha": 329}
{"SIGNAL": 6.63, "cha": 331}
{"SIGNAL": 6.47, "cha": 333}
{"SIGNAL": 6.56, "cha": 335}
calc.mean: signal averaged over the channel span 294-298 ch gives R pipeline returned 6.52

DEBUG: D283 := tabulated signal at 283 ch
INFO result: 6.78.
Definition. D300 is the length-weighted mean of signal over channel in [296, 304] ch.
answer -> 6.54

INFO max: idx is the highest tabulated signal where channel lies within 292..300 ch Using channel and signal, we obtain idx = 6.58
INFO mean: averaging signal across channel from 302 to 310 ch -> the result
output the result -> 6.72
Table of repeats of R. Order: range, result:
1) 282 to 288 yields 6.67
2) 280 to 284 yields 6.59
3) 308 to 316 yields 6.95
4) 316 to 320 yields 6.79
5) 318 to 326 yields 7.03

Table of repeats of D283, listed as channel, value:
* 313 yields 6.99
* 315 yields 6.84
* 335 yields 6.56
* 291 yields 6.44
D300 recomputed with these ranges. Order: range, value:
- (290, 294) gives 6.51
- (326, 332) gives 6.77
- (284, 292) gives 6.56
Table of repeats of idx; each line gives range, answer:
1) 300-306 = 6.57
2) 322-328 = 7.14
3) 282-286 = 6.78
